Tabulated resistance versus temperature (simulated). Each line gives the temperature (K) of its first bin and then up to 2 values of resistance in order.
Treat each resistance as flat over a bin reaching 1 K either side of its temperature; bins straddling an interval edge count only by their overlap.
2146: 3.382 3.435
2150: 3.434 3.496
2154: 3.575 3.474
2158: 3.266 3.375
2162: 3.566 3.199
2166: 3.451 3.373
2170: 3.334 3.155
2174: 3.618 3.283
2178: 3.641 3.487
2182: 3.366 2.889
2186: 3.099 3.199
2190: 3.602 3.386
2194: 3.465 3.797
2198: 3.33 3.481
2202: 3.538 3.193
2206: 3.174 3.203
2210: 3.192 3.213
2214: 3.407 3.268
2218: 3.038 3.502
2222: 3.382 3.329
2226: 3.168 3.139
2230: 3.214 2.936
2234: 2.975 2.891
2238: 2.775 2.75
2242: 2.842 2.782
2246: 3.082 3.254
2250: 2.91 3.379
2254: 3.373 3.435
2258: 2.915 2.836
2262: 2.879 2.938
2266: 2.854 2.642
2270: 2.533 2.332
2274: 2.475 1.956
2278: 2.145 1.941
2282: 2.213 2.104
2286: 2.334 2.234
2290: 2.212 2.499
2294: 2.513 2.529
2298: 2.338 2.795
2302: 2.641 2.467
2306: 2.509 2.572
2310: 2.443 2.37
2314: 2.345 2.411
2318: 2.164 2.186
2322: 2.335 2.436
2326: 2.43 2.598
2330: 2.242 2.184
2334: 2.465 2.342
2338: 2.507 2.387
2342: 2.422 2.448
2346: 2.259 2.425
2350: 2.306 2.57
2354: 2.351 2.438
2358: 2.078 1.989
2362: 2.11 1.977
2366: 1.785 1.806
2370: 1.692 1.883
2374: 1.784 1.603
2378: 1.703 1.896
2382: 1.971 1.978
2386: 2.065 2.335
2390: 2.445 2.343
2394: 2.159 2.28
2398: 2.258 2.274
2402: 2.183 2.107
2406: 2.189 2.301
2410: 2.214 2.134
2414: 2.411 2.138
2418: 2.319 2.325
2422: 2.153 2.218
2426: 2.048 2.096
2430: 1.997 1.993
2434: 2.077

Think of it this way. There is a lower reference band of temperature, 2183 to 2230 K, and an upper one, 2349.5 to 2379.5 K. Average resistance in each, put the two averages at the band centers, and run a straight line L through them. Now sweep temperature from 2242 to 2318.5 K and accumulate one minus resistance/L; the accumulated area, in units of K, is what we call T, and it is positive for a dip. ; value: 2.9 K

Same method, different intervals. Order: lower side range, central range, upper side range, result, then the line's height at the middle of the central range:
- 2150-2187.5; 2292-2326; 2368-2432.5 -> 2.1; 2.6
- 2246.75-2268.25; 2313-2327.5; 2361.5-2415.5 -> 1.4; 2.58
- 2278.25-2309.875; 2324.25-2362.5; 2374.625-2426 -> -1.2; 2.28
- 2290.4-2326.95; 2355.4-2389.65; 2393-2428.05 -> 5.2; 2.3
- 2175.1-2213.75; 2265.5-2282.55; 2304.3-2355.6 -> 2.8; 2.78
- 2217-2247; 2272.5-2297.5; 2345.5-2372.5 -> 3.7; 2.66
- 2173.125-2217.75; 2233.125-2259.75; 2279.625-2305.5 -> -1.7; 2.84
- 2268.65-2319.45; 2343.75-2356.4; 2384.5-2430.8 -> -0.6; 2.29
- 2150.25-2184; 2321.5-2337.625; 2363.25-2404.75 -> -0.1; 2.37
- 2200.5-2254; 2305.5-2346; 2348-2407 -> 1.1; 2.46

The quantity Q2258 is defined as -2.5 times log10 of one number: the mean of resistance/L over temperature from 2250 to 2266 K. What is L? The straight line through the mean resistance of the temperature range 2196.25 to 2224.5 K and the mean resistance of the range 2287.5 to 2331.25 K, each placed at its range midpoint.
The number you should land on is -0.07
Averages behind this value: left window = 3.32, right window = 2.42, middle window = 3.08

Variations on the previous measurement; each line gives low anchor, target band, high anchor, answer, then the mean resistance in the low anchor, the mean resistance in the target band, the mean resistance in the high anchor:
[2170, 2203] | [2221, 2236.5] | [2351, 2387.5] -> -0.02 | 3.39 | 3.14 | 1.99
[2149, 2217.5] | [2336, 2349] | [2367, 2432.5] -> 0.01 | 3.37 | 2.4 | 2.1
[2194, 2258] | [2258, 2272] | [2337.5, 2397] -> 0.05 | 3.19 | 2.76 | 2.13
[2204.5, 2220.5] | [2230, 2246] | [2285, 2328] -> 0.05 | 3.24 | 2.89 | 2.42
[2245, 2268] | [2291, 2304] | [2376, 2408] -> 0.09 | 3.06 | 2.55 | 2.13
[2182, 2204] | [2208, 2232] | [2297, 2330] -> -0.03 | 3.37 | 3.24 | 2.43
